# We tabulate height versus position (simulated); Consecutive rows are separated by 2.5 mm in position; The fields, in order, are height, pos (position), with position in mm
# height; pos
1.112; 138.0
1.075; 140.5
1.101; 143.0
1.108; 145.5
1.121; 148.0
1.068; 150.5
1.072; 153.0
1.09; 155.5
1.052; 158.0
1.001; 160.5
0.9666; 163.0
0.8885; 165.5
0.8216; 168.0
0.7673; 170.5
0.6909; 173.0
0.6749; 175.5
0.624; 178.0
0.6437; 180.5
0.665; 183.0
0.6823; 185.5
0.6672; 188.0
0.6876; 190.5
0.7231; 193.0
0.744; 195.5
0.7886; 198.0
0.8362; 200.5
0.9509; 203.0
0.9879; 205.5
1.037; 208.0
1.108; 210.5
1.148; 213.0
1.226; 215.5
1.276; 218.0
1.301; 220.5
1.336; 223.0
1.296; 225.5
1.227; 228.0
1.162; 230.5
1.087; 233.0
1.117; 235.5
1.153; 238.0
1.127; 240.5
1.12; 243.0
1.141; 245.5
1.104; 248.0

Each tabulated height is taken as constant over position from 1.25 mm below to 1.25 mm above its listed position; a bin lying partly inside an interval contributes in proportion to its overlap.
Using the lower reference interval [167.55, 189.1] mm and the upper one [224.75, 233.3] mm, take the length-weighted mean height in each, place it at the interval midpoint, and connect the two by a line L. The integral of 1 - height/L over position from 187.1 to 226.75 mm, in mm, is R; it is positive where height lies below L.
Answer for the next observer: -0.8 mm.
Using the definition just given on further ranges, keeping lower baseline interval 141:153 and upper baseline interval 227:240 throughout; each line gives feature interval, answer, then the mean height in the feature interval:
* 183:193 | 3.9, 0.683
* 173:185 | 4.9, 0.658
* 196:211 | 2.6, 0.933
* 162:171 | 2.0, 0.866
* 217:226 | -1.3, 1.3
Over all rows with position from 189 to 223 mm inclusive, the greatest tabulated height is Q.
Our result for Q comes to 1.336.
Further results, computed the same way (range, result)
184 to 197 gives 0.744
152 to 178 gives 1.09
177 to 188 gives 0.6823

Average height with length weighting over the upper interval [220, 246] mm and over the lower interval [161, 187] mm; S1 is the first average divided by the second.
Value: 1.58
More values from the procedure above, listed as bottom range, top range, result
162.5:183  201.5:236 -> 1.55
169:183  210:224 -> 1.82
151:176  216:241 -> 1.32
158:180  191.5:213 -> 1.12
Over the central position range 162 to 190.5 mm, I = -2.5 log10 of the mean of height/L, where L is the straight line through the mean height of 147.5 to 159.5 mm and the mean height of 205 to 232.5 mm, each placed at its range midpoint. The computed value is 0.458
